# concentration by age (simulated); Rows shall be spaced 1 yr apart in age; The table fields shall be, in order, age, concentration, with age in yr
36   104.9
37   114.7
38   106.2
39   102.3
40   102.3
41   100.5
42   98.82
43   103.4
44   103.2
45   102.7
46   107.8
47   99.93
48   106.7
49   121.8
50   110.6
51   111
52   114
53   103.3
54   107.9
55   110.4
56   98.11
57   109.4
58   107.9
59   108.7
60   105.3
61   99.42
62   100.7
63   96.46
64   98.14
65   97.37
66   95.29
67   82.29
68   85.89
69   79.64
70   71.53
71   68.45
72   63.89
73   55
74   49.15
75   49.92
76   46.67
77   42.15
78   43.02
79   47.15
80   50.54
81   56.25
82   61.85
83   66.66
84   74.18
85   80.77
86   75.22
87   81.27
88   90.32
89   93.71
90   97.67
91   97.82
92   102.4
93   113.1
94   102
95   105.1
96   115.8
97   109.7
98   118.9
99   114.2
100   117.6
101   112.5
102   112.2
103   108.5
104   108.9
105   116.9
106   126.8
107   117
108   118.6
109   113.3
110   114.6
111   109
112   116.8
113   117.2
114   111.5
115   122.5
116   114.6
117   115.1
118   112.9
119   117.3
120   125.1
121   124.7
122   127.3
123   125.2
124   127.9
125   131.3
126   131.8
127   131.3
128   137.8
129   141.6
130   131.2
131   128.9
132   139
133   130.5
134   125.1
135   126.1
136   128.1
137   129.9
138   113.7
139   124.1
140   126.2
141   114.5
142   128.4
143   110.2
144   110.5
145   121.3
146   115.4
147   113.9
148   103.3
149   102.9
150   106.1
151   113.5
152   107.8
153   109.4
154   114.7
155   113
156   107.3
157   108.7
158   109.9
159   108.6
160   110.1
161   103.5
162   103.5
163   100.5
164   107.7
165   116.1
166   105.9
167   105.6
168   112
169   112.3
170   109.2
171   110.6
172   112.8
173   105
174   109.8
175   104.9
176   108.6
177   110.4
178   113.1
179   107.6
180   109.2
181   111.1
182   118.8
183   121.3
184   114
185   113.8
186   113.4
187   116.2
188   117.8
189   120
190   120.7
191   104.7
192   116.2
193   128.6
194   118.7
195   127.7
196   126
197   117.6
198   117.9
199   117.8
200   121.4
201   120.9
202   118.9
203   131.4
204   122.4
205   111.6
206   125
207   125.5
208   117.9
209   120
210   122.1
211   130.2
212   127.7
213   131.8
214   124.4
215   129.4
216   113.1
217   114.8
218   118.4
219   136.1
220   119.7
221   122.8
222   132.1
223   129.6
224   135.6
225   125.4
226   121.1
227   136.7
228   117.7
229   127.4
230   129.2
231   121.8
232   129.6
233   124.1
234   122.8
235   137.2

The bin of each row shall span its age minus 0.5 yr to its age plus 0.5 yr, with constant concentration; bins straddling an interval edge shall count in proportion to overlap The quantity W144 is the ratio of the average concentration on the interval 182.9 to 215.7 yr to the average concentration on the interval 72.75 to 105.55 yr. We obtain 1.41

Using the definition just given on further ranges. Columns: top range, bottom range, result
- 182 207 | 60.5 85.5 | 1.69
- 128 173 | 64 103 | 1.39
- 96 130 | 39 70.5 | 1.18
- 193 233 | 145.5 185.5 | 1.13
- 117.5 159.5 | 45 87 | 1.42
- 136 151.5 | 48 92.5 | 1.37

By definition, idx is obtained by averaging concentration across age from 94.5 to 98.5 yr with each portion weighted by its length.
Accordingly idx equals 112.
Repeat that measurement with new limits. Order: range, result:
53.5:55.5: 109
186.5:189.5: 118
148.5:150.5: 104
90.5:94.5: 104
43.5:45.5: 103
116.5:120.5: 118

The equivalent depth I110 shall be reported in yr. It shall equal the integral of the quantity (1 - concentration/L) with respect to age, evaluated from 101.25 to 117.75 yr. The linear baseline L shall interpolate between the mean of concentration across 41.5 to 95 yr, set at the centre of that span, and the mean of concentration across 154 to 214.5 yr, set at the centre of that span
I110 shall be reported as -3.0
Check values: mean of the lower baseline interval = 87.8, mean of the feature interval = 115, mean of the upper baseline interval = 115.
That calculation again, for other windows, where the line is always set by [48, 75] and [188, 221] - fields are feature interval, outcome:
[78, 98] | 2.8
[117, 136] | -3.9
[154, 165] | 0.5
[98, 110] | -1.6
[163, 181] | 1.0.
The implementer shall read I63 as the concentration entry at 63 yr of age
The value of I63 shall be 96.46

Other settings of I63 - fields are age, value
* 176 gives 108.6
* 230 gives 129.2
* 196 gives 126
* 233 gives 124.1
